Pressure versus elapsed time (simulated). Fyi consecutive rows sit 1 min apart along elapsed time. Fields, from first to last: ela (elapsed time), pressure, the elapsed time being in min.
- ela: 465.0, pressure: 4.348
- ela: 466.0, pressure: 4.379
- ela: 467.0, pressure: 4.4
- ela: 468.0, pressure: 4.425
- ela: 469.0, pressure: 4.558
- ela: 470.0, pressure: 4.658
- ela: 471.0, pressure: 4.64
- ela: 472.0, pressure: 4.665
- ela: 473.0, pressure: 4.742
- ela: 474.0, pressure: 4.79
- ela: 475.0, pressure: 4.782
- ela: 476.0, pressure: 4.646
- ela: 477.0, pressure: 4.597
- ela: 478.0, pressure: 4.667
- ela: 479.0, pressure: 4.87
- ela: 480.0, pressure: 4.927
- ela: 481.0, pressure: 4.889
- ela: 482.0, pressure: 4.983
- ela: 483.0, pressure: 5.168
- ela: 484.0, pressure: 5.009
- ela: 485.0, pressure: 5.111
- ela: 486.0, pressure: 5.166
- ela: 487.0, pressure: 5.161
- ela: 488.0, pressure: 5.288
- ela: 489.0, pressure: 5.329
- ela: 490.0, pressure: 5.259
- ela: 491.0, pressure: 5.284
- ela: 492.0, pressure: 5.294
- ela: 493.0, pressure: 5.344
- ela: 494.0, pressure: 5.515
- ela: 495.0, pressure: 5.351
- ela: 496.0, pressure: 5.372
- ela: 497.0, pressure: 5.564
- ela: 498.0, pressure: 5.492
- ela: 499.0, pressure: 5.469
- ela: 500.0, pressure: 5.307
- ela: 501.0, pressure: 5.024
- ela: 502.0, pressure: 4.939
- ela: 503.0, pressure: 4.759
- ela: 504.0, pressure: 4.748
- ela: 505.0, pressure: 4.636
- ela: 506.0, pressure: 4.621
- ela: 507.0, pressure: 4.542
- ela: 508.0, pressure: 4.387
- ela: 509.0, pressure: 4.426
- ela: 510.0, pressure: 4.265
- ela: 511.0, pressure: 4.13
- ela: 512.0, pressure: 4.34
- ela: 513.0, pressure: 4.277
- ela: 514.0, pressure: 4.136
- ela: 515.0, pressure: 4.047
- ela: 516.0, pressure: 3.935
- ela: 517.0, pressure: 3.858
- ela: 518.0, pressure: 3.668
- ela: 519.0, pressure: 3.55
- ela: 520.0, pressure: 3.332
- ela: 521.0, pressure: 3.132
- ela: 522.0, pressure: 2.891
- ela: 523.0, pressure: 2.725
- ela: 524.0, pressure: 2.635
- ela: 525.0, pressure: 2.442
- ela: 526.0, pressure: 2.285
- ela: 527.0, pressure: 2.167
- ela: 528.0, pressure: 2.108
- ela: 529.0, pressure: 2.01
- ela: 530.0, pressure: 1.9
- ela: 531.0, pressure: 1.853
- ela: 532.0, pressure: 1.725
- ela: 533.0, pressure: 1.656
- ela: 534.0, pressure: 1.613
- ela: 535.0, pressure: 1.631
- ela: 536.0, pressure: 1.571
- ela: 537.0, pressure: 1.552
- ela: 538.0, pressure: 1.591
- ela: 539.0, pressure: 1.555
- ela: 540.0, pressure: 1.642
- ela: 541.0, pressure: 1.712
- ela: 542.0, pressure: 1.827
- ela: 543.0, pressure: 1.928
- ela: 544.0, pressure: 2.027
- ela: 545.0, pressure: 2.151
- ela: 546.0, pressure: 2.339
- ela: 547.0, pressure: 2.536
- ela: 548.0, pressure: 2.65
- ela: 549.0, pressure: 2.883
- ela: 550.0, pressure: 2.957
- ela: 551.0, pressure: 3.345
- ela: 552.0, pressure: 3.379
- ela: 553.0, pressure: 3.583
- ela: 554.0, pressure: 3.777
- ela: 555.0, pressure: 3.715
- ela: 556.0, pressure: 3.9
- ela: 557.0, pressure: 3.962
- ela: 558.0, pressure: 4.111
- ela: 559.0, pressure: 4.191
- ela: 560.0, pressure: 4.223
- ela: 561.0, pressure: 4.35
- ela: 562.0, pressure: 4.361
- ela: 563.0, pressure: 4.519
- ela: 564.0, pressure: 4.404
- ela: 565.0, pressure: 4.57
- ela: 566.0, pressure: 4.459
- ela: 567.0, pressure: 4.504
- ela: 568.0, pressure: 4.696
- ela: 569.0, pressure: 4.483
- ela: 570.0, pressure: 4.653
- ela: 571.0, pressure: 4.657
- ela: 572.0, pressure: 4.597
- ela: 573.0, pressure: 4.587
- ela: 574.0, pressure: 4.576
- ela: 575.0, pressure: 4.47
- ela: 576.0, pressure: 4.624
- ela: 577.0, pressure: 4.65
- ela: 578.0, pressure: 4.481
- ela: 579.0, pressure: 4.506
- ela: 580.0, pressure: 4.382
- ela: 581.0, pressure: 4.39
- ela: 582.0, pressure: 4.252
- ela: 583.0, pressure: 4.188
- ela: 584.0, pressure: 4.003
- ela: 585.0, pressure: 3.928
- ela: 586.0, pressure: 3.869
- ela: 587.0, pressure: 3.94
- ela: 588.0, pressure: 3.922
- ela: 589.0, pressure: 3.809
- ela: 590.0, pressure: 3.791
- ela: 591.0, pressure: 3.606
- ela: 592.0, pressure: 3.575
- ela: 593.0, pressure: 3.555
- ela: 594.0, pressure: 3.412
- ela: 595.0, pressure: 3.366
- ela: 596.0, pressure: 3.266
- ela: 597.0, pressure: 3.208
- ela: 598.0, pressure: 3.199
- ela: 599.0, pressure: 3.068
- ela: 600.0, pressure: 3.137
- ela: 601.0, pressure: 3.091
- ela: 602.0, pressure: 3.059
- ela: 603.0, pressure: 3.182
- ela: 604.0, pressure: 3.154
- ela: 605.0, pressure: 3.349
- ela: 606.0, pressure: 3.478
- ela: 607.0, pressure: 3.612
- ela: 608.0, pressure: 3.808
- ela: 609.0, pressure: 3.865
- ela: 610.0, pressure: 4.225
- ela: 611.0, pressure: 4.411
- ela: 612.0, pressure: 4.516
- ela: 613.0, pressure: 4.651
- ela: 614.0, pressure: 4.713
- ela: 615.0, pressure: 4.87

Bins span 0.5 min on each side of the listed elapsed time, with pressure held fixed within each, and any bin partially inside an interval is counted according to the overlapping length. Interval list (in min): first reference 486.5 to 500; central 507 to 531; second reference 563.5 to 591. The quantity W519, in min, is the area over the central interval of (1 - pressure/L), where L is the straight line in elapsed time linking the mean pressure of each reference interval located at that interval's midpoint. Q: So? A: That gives 8.2 min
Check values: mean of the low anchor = 5.36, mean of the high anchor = 4.33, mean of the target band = 3.33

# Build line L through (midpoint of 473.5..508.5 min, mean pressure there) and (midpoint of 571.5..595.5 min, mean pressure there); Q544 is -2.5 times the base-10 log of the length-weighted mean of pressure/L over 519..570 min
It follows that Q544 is 0.45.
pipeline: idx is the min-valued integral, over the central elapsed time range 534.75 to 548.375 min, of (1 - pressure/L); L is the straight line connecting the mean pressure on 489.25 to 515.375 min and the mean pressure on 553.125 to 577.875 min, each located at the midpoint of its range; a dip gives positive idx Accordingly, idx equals 7.9 min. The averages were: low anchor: 4.87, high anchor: 4.37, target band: 1.91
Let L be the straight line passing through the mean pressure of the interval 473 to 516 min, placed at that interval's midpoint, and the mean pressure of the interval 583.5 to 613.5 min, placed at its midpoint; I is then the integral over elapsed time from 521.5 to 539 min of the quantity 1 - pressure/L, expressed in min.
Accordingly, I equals 9.6 min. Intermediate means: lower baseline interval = 4.89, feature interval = 2.01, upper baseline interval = 3.64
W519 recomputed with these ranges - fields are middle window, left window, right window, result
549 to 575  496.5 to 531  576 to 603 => -2.6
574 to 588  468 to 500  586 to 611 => -2.0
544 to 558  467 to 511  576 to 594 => 3.8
